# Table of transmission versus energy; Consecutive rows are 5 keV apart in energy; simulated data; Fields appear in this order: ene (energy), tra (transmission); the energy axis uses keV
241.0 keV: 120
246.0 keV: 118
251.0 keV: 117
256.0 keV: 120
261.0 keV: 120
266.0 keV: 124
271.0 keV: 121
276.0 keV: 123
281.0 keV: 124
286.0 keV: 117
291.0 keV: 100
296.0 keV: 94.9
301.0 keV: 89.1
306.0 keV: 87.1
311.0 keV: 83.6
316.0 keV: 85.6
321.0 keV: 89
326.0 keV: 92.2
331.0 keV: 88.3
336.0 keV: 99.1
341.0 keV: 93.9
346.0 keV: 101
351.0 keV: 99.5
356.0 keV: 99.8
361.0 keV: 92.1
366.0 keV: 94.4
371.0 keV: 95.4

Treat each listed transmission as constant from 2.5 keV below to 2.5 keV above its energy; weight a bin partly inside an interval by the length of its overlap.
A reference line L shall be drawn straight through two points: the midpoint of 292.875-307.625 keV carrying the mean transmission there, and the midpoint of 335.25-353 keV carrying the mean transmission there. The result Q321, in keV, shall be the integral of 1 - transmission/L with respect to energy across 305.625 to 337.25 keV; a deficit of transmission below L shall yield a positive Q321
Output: 1.8 keV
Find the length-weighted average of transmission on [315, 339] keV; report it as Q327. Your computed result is 91.2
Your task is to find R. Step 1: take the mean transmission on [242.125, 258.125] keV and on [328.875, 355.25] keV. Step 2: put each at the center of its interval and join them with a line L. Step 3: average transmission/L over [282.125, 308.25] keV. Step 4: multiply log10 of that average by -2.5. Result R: 0.09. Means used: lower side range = 118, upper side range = 96.7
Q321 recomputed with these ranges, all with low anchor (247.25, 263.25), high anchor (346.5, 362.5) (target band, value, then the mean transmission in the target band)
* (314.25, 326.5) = 1.9 keV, 88.6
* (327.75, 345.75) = 1.2 keV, 94.6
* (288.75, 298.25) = 1.1 keV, 97.5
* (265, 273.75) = -0.5 keV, 122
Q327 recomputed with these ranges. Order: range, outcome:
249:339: 104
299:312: 86.8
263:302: 113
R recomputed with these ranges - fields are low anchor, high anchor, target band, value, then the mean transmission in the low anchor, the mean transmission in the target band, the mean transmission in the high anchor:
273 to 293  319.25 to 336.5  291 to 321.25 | 0.163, 117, 89.1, 91.5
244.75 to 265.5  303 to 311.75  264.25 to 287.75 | -0.153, 119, 122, 85.9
